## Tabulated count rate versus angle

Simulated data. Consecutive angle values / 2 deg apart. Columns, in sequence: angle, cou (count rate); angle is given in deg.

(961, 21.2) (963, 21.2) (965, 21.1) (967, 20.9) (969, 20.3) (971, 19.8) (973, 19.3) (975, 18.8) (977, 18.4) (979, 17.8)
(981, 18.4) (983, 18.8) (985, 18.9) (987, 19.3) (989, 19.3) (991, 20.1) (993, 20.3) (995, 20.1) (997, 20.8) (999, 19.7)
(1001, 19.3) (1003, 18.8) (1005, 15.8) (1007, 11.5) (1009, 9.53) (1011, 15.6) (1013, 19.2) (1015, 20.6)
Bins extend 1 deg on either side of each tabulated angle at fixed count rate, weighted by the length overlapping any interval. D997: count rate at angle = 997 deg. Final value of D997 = 20.8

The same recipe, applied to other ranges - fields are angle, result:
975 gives 18.8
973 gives 19.3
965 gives 21.1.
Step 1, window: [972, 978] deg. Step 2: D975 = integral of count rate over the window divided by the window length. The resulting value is 18.8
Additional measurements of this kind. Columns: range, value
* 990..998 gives 20.3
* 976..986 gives 18.5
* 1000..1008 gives 16.4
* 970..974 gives 19.6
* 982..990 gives 19.1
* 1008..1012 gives 12.6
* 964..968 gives 21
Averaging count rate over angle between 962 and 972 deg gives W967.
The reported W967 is 20.7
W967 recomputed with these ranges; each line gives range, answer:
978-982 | 18.1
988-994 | 19.9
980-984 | 18.6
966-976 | 19.8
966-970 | 20.6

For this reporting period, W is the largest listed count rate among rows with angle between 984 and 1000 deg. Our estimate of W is 20.8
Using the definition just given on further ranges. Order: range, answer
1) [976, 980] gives 18.4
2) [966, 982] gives 20.9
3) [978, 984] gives 18.8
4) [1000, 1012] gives 19.3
